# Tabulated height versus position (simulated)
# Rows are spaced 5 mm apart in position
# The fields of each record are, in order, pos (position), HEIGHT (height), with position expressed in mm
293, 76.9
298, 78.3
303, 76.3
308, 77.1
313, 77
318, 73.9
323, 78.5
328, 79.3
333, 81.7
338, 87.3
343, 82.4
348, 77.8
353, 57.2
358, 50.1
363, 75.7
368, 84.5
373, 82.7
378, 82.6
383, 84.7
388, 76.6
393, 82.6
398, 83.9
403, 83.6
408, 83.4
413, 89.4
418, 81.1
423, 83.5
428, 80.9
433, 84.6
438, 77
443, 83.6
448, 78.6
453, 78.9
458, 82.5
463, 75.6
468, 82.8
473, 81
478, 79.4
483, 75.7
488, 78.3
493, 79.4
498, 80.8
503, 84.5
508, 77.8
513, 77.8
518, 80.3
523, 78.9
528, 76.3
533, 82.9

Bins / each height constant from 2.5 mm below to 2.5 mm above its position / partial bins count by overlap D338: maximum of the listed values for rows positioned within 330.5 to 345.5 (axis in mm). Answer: 87.3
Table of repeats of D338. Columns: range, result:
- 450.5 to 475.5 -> 82.8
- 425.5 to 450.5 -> 84.6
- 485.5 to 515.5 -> 84.5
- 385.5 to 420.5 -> 89.4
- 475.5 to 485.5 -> 79.4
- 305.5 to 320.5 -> 77.1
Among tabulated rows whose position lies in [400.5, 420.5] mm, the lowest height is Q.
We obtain 81.1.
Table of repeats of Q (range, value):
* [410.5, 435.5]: 80.9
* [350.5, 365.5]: 50.1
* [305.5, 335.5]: 73.9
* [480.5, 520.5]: 75.7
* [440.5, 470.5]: 75.6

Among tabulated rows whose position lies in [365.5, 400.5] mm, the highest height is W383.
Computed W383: 84.7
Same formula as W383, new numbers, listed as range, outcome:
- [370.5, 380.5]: 82.7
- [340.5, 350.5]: 82.4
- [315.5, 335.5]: 81.7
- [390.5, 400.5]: 83.9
